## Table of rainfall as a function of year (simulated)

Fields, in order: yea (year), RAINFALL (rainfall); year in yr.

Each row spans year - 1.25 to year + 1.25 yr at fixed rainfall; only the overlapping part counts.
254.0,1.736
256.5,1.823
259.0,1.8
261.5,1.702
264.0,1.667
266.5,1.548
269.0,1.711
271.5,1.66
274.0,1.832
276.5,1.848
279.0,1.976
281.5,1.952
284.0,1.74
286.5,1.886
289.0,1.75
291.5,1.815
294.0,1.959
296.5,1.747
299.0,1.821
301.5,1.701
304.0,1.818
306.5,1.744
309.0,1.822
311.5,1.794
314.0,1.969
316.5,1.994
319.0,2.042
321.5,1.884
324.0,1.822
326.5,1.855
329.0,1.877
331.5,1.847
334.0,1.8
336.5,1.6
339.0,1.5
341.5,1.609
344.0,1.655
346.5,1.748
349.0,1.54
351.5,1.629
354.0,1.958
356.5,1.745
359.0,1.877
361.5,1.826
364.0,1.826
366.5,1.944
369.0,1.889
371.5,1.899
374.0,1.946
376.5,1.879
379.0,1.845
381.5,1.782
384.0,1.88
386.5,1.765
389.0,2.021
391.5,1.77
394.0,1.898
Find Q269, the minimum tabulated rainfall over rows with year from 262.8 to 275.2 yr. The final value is 1.548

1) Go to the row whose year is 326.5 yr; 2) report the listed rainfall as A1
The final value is 1.855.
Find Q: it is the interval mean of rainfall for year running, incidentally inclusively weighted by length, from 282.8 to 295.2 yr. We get 1.83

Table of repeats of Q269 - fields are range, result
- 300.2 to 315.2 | 1.701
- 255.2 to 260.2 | 1.8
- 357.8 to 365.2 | 1.826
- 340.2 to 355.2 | 1.54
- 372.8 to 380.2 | 1.845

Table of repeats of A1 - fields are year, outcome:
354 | 1.958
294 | 1.959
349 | 1.54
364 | 1.826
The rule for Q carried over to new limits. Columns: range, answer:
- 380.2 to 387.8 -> 1.81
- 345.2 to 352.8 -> 1.64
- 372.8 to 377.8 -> 1.91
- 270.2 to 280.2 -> 1.83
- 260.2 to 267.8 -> 1.64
